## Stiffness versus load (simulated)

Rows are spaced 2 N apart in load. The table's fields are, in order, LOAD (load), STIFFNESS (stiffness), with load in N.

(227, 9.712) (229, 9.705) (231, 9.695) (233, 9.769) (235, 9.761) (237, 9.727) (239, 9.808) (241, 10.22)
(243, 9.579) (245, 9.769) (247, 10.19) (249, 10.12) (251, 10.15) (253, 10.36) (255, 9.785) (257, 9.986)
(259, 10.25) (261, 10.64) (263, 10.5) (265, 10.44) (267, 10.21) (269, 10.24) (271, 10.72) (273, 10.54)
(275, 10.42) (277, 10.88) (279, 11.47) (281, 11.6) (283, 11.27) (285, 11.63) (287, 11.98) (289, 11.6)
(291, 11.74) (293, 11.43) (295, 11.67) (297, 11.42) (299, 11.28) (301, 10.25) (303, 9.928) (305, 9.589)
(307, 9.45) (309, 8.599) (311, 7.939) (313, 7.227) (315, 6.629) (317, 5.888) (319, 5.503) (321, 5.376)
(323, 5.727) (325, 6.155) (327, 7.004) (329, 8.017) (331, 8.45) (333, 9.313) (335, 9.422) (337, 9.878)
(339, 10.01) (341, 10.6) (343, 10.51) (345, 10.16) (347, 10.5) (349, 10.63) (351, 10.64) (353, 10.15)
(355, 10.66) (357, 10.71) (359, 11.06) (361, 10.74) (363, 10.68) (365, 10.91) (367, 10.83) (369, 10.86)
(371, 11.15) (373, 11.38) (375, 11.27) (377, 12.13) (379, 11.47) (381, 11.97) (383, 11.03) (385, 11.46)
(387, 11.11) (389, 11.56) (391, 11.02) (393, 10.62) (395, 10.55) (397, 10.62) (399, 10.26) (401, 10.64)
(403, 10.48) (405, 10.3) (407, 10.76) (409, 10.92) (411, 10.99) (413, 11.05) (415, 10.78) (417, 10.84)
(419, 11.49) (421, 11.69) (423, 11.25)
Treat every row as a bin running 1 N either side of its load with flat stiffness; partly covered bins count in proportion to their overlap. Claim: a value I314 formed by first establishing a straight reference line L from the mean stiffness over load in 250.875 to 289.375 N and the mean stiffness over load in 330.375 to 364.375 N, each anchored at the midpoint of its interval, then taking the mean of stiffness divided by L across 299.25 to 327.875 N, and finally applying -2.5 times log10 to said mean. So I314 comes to 0.35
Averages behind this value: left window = 10.7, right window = 10.3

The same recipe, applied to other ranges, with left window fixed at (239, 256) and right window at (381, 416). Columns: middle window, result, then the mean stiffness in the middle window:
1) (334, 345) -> 0.05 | 10.1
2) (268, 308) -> -0.07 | 11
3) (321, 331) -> 0.47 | 6.76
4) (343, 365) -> 0.00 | 10.6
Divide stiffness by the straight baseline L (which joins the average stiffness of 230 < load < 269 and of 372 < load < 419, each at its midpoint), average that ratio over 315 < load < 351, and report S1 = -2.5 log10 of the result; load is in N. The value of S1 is 0.25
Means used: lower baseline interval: 10.1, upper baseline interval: 11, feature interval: 8.43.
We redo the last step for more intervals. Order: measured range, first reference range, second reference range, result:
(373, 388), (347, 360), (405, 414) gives -0.07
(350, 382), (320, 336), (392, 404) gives -0.21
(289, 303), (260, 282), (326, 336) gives -0.15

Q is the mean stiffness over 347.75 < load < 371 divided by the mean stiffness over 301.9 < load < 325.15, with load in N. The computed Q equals 1.45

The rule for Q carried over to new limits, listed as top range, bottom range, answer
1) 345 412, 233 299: 1.03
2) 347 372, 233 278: 1.05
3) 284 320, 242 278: 0.94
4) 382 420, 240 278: 1.06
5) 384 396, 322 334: 1.48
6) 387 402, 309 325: 1.67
